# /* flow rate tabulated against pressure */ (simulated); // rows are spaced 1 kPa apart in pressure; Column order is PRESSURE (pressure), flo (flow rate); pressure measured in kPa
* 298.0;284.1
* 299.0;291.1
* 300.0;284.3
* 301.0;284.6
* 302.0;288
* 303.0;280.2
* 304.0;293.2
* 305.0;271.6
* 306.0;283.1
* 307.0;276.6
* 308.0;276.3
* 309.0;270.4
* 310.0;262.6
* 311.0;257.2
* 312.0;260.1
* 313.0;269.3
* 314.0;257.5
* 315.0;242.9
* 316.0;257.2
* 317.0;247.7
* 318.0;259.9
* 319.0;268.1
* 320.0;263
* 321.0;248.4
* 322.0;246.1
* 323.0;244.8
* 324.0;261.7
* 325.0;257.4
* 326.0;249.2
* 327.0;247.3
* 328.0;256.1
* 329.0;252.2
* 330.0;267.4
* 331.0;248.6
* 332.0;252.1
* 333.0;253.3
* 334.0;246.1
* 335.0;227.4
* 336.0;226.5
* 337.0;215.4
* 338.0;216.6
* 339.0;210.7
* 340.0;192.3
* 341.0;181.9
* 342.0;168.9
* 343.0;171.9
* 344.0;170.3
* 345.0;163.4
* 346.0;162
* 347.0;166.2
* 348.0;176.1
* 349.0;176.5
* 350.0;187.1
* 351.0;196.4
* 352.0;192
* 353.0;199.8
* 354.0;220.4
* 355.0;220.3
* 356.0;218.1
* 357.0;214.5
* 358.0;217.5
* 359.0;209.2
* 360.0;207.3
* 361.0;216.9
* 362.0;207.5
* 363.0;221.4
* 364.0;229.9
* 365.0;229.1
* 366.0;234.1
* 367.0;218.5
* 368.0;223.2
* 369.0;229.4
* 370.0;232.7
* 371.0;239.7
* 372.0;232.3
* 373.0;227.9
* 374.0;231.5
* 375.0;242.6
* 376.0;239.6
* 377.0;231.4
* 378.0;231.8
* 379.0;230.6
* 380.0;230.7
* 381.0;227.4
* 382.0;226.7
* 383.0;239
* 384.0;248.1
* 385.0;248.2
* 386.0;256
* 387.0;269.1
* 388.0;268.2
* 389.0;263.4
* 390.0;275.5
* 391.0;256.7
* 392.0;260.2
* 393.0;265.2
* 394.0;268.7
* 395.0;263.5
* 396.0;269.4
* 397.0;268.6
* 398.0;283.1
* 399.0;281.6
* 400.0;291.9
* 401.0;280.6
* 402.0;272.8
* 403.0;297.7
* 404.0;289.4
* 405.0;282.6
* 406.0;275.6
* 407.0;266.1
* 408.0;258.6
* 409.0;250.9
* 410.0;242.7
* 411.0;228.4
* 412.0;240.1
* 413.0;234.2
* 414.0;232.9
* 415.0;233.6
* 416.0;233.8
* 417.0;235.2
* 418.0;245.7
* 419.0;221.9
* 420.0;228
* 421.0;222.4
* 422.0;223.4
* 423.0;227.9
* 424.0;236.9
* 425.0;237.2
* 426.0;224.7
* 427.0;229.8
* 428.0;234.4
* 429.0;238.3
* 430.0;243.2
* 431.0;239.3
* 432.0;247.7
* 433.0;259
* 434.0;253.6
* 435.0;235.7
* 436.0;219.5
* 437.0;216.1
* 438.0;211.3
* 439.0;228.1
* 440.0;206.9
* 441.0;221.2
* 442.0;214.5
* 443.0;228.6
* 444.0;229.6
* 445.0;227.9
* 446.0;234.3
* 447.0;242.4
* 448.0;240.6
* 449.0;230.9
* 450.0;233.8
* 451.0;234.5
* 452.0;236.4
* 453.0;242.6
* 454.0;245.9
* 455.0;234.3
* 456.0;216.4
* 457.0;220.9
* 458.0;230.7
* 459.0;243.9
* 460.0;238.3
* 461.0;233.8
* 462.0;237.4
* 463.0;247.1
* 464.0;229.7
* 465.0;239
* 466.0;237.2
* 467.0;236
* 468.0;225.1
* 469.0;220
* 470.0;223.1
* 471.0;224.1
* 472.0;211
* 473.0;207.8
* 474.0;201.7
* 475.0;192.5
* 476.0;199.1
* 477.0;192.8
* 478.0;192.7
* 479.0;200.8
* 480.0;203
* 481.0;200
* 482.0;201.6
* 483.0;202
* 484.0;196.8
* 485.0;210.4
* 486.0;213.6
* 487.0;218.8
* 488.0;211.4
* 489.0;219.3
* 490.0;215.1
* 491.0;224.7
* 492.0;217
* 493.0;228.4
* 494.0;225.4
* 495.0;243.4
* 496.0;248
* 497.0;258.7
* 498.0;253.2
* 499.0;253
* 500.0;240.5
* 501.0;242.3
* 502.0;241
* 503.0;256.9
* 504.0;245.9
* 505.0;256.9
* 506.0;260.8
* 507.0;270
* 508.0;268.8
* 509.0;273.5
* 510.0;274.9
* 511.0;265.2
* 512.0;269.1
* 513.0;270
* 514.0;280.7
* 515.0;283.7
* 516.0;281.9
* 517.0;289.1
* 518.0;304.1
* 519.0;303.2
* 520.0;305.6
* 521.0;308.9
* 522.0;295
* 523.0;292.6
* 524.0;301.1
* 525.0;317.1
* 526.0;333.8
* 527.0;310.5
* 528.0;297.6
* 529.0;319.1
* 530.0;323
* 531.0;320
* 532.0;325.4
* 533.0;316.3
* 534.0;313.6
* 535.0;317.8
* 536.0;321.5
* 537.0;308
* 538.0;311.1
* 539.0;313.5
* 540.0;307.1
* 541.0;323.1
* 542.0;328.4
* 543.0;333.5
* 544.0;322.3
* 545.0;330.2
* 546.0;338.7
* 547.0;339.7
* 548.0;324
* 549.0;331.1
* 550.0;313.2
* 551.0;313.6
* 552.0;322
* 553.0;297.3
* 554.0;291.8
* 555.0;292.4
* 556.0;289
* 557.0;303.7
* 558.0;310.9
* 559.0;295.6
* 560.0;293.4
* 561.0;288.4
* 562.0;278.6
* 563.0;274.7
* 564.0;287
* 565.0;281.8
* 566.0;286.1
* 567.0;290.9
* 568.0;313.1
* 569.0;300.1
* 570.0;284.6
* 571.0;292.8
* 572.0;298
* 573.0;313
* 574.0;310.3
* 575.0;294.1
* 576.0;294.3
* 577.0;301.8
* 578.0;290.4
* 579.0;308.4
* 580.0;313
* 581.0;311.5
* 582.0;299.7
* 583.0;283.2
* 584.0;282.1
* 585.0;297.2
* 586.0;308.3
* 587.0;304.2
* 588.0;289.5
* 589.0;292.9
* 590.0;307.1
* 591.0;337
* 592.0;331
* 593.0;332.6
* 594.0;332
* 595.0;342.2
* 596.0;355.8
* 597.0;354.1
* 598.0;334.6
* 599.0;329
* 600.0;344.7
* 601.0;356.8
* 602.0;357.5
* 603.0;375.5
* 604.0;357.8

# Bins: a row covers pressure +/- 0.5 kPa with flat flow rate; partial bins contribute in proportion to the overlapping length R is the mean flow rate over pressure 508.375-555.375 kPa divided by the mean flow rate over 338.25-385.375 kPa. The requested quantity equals 1.45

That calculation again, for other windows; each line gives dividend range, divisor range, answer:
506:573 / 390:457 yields 1.24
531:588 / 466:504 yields 1.38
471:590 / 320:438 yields 1.18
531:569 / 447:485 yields 1.39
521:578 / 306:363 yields 1.35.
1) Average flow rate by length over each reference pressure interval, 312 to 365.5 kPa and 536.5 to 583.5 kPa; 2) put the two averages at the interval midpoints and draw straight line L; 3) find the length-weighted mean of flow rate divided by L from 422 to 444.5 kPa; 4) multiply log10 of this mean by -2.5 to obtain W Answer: 0.120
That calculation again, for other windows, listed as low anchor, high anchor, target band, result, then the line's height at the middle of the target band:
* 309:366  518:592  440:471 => 0.16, 269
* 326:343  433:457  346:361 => 0.15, 228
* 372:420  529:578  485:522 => 0.14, 290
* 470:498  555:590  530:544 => -0.21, 263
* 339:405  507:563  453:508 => 0.23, 280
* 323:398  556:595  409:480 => 0.12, 257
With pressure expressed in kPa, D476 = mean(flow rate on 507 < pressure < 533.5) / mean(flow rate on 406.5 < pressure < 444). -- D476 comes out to 1.3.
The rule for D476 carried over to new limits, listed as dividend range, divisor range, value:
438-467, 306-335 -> 0.90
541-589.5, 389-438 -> 1.21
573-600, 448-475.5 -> 1.37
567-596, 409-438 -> 1.31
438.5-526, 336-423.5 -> 1.04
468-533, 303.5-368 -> 1.10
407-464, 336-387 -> 1.09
